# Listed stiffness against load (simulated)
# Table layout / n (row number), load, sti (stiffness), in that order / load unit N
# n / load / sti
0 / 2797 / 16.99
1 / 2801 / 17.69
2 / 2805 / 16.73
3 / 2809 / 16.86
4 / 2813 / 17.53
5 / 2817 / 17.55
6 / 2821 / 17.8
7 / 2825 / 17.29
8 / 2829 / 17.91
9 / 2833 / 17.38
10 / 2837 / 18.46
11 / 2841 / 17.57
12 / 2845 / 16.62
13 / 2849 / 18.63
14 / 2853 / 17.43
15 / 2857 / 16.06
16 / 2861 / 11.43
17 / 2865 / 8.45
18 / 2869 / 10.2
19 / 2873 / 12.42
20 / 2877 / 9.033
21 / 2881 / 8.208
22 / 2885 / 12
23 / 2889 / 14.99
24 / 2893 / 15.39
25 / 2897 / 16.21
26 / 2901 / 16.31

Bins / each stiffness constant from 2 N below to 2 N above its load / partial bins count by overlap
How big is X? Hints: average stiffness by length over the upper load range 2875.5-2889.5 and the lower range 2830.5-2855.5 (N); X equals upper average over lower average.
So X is 0.6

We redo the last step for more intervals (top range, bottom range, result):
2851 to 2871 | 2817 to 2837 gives 0.72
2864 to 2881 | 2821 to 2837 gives 0.56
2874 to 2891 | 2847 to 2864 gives 0.72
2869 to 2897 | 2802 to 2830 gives 0.70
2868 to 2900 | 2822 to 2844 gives 0.71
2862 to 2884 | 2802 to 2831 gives 0.57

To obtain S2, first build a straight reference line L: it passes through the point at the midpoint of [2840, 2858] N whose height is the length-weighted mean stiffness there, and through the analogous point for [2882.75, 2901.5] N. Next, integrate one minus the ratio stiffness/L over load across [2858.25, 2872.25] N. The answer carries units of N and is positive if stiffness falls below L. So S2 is 5.0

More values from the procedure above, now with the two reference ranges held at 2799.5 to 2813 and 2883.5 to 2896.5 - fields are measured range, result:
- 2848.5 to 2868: 2.1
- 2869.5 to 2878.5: 2.5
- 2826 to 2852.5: -2.7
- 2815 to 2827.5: -0.7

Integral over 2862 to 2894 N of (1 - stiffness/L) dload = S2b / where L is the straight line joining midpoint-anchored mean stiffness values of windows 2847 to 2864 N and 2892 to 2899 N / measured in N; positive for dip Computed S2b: 9.14 N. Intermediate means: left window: 15.4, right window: 15.9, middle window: 11.2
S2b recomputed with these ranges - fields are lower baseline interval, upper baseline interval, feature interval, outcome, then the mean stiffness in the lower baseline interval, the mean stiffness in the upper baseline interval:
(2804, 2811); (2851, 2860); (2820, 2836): -1.1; 16.8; 16.2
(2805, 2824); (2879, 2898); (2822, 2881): 2.6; 17.4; 13.2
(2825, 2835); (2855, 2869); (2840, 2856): -3.6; 17.6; 11.7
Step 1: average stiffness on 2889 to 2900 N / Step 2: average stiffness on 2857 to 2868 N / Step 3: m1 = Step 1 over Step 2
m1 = 1.42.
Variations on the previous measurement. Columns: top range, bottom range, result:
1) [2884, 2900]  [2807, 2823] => 0.86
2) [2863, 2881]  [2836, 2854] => 0.55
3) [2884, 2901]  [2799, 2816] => 0.87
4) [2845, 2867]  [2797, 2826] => 0.84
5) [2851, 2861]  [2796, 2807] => 0.91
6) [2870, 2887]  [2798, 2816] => 0.60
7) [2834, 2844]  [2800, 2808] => 1.04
